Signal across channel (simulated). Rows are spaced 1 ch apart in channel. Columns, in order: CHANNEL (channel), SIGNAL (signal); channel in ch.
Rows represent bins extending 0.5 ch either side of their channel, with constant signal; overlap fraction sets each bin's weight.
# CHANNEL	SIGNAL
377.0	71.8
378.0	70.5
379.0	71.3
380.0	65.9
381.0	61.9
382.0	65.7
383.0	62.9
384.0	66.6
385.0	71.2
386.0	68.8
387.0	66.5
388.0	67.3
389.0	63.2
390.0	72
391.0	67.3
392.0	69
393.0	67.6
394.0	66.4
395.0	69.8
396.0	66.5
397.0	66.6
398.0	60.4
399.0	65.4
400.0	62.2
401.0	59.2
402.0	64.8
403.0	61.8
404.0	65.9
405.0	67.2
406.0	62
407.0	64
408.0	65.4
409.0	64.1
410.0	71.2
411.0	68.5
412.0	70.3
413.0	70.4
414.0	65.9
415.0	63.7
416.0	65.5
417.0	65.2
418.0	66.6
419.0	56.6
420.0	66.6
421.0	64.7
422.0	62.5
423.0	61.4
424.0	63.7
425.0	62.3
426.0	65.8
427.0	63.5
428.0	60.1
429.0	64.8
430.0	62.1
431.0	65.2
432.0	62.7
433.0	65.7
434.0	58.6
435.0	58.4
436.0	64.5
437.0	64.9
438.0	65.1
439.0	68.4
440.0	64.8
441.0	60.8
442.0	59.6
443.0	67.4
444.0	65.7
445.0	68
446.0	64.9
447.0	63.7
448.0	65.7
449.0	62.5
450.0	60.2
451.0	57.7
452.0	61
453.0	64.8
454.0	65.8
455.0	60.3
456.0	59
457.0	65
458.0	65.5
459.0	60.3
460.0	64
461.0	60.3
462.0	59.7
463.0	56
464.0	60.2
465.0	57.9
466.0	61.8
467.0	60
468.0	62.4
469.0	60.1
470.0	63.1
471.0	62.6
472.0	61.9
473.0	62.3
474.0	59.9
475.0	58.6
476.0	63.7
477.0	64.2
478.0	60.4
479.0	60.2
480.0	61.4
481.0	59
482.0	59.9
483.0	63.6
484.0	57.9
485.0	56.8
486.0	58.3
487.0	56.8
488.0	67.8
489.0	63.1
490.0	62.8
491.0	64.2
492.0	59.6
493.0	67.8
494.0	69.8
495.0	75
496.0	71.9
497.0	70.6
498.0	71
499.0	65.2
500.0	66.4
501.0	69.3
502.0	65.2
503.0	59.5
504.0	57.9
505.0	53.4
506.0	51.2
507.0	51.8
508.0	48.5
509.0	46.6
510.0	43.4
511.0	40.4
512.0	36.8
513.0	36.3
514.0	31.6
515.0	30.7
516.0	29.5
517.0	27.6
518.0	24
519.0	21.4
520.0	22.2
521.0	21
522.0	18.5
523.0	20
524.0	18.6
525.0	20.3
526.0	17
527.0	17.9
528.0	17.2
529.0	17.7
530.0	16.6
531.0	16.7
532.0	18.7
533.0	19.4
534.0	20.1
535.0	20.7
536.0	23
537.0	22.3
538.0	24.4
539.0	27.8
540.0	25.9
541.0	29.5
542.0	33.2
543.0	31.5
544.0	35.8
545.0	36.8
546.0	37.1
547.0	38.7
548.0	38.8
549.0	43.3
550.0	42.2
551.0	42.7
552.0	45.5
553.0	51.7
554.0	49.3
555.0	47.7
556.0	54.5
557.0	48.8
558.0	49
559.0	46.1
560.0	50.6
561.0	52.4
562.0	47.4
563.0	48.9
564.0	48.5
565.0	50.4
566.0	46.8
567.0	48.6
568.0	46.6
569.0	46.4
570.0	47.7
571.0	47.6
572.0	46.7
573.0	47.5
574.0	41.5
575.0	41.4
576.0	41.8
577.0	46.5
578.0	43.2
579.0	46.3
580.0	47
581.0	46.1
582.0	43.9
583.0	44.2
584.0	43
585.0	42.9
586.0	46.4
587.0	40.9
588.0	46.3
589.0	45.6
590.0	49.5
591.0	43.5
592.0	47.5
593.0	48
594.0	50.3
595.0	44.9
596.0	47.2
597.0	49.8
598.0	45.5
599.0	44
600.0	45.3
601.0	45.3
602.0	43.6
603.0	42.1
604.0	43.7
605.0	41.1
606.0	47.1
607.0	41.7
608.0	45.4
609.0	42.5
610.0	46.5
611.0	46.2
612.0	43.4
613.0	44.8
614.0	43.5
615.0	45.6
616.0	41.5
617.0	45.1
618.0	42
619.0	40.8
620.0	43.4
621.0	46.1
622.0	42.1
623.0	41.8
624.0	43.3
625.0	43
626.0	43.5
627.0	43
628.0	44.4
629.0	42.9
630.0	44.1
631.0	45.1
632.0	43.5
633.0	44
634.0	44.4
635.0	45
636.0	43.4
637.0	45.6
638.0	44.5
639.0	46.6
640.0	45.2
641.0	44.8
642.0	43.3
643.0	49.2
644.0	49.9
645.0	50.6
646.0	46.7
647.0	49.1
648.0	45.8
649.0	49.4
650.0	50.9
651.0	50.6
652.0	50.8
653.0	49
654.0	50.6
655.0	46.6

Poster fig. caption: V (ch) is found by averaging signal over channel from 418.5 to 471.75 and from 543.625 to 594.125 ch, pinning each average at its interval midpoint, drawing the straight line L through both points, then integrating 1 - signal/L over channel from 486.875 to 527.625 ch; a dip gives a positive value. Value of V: 6.14 ch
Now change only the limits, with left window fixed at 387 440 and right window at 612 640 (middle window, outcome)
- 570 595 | 1.4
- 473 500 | -2.8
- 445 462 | -0.5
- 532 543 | 5.8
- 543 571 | 2.7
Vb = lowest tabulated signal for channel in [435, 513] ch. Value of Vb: 36.3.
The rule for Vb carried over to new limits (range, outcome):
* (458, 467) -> 56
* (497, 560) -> 16.6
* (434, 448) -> 58.4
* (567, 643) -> 40.8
